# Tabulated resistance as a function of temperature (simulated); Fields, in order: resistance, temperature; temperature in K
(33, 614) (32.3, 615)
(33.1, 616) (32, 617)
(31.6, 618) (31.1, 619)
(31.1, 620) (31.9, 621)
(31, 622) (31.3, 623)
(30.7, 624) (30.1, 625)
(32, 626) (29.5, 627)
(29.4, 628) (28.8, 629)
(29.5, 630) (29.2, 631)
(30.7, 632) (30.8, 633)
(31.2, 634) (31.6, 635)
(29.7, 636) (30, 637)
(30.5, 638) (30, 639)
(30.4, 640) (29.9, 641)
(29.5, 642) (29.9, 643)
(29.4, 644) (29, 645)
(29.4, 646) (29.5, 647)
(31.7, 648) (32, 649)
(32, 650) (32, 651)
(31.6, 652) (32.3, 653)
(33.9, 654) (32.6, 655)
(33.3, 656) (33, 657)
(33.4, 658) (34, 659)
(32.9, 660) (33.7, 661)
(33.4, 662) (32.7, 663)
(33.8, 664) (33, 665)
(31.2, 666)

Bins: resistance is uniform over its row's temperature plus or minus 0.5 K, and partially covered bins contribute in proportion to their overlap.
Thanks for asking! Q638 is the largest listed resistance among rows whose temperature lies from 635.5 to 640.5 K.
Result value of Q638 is 30.5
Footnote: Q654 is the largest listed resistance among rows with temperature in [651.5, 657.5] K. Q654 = 33.9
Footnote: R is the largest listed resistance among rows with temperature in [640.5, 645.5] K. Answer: 29.9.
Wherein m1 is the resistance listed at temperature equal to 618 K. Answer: 31.6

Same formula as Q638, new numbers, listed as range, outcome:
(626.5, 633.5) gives 30.8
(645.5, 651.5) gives 32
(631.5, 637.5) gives 31.6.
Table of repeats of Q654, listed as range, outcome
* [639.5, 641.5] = 30.4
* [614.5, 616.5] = 33.1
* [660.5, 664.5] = 33.8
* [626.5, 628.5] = 29.5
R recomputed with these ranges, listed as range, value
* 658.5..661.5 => 34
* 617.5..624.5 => 31.9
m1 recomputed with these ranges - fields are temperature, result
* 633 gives 30.8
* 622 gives 31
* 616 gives 33.1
